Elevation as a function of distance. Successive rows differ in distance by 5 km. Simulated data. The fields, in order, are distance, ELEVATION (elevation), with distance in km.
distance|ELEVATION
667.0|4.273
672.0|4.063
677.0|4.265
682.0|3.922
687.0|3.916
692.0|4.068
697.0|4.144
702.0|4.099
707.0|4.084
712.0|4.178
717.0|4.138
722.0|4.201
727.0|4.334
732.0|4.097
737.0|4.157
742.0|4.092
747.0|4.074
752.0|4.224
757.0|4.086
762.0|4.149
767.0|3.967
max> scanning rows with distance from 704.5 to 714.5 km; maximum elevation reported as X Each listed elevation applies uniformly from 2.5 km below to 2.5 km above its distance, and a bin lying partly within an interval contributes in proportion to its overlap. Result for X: 4.178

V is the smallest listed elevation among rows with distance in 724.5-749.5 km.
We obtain 4.074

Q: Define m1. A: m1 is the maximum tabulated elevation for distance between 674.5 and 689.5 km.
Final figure 4.265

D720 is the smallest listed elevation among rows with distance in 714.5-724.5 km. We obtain 4.138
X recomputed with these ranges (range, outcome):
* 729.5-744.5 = 4.157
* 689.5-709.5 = 4.144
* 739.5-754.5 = 4.224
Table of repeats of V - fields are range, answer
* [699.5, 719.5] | 4.084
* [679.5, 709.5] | 3.916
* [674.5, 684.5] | 3.922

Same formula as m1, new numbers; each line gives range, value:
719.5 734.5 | 4.334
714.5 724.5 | 4.201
